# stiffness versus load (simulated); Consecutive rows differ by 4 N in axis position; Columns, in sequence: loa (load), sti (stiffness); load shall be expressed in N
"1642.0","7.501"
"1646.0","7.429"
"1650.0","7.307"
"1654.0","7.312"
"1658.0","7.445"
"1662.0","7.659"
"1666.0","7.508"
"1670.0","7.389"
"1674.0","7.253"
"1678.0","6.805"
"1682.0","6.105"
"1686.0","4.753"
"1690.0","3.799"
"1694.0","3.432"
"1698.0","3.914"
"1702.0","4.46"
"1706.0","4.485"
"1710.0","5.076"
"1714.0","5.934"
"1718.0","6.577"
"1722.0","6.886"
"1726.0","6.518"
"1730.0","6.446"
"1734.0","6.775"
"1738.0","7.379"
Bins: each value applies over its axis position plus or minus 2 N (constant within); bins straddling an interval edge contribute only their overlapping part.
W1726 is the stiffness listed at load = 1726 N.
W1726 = 6.518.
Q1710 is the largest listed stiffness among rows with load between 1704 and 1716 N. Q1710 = 5.934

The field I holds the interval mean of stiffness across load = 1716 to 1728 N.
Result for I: 6.66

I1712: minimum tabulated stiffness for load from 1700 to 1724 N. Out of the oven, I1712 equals 4.46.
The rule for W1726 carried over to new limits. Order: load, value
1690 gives 3.799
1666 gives 7.508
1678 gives 6.805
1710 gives 5.076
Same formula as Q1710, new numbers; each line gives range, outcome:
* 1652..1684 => 7.659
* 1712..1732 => 6.886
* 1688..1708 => 4.485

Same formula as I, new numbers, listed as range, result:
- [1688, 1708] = 4.02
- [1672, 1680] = 7.03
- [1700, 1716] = 4.99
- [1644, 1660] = 7.37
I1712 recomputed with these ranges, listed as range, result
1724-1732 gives 6.446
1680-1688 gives 4.753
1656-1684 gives 6.105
